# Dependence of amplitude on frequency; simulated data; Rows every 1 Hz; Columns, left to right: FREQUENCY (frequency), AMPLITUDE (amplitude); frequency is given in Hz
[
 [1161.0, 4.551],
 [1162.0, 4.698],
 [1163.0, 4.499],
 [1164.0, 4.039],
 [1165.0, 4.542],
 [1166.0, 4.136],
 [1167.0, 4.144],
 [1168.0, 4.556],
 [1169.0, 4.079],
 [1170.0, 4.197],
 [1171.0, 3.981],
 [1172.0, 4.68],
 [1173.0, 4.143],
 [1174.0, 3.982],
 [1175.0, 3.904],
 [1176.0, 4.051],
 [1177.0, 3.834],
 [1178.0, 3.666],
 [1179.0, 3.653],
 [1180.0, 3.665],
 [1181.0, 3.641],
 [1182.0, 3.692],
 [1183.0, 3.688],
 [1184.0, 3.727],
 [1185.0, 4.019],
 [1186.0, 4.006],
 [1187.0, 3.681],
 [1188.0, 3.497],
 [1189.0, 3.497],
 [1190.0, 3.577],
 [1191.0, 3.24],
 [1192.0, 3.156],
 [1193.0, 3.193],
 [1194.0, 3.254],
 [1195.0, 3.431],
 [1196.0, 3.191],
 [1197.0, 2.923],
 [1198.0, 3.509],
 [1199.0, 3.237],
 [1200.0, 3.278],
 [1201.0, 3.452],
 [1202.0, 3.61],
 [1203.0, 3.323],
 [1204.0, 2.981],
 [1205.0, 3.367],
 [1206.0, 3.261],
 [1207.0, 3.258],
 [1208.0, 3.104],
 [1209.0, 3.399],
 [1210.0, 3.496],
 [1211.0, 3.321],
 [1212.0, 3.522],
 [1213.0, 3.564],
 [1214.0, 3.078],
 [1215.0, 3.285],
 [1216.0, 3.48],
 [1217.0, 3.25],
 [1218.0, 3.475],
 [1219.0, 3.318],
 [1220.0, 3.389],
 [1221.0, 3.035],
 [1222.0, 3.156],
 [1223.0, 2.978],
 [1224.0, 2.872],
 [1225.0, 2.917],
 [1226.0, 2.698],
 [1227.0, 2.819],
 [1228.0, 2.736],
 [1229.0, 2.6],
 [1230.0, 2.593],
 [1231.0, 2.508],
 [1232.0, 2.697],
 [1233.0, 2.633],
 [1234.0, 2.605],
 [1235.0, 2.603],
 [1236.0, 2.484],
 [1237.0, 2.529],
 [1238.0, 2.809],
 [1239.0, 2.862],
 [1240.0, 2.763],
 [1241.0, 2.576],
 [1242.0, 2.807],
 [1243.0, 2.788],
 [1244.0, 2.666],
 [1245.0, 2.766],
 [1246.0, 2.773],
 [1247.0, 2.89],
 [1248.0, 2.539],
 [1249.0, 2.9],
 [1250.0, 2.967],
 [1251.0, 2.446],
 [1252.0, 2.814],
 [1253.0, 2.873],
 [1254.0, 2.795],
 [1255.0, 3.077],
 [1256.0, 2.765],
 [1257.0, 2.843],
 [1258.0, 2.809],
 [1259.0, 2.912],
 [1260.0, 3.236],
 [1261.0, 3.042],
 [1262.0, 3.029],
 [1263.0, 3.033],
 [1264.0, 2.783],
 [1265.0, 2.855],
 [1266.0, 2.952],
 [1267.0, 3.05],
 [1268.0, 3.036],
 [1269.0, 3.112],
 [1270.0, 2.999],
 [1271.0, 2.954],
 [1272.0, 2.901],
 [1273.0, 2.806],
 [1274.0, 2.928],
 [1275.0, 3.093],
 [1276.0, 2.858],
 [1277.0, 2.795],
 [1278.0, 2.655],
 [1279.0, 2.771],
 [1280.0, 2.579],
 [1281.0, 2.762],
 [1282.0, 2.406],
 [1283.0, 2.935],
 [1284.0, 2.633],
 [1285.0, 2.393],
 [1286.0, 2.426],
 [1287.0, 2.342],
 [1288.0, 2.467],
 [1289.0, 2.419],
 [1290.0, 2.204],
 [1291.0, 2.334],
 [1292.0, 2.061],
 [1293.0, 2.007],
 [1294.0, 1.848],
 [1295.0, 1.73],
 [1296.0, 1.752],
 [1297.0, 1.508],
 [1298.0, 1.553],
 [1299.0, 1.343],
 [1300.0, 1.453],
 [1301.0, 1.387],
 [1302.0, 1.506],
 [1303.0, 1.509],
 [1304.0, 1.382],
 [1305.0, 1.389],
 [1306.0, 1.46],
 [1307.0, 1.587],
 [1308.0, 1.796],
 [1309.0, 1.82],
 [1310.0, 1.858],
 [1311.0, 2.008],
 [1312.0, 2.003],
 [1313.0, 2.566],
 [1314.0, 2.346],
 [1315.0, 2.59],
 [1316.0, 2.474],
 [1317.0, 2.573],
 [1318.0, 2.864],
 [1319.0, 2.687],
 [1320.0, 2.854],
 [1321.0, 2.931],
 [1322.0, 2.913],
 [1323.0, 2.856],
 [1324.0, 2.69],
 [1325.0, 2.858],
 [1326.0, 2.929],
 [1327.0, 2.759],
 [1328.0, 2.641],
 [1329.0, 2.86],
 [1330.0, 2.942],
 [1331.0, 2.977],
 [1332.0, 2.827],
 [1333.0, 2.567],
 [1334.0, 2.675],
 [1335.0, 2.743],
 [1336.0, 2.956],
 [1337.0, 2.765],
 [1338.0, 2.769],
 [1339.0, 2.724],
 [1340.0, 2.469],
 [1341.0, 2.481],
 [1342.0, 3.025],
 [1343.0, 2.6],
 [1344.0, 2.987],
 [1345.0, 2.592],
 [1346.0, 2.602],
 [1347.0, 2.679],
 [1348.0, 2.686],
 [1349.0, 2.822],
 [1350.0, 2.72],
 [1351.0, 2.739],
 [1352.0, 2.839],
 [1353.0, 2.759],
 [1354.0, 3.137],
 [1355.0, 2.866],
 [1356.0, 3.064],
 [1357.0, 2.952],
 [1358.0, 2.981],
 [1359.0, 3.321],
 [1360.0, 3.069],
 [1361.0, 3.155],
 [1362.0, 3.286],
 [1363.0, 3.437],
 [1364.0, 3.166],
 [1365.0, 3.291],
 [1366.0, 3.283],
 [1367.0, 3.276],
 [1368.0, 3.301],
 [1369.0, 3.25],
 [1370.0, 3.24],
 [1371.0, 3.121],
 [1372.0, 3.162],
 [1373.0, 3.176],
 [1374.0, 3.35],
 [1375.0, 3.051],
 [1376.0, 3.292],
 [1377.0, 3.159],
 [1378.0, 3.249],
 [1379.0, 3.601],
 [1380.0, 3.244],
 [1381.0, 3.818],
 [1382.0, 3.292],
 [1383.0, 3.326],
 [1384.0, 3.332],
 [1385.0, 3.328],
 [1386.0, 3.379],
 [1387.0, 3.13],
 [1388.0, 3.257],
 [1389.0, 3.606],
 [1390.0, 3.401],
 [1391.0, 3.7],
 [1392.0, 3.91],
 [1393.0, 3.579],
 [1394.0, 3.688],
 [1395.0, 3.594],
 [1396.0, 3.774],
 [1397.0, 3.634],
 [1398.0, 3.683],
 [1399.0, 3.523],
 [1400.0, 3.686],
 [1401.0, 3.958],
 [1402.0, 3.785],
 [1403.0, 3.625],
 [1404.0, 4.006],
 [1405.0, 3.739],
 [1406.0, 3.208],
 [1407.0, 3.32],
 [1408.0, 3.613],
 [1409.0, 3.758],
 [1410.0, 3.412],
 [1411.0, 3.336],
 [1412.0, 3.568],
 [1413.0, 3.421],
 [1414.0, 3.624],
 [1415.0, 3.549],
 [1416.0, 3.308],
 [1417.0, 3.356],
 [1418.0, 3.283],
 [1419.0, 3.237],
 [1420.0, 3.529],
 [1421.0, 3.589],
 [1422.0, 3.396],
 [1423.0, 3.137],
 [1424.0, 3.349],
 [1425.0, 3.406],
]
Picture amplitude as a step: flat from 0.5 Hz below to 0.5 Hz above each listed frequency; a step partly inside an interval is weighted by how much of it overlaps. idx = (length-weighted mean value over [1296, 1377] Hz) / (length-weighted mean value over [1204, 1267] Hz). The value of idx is 0.9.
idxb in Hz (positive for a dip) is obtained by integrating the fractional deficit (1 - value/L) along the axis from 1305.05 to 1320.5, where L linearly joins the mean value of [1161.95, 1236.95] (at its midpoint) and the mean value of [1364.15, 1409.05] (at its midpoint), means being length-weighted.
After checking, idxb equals 5.6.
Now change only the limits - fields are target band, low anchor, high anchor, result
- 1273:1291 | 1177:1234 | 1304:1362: 1.7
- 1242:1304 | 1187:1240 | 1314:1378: 9.8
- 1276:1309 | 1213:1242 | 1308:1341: 8.1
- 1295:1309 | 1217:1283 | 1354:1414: 7.0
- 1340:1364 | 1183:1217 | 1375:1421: 4.0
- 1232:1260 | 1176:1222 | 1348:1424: 5.4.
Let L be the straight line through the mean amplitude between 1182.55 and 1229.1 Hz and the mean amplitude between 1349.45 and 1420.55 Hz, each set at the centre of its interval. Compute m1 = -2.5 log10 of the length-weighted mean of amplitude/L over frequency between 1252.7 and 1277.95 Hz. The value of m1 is 0.13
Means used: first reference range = 3.3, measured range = 2.94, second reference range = 3.36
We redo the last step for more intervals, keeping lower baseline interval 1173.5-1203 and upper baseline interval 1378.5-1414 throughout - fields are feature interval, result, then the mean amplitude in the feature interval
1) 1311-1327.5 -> 0.314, 2.66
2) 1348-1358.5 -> 0.228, 2.88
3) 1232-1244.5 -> 0.308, 2.68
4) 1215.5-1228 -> 0.149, 3.1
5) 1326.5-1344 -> 0.275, 2.76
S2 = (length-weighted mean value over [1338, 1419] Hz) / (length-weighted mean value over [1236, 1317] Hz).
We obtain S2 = 1.3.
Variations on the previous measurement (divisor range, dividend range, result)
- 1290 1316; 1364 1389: 1.82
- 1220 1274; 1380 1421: 1.25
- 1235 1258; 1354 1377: 1.15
